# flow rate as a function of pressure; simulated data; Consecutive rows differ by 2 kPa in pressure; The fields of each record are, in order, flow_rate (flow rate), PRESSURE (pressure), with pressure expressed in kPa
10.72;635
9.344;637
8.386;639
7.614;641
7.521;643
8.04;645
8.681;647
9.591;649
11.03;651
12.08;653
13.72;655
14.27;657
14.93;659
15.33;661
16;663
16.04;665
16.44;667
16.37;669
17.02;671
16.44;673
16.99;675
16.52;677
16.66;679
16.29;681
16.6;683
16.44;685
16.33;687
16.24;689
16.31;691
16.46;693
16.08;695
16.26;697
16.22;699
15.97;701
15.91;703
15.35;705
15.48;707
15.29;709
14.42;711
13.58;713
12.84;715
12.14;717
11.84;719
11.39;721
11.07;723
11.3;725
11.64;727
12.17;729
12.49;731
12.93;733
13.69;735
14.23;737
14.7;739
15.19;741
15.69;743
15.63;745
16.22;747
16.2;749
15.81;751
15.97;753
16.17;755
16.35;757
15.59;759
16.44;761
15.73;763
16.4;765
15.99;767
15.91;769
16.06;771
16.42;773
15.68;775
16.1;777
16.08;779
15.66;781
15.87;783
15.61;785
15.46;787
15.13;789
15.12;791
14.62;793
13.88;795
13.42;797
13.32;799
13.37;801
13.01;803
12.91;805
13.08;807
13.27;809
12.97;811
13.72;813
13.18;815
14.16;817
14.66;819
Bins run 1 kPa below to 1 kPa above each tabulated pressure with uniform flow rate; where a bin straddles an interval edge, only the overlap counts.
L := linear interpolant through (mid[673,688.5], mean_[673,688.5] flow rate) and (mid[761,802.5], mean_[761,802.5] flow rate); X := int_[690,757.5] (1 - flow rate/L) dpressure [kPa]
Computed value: 6.4 kPa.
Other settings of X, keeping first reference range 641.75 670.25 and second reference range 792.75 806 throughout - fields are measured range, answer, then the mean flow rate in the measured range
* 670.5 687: -4.65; 16.6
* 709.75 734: 1.43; 12.3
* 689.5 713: -4.82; 15.7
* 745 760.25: -3.19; 16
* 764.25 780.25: -3.29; 16.1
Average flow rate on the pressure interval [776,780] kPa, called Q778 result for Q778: 16.1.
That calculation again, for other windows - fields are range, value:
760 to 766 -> 16.2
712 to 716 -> 13.2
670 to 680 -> 16.7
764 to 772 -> 16.1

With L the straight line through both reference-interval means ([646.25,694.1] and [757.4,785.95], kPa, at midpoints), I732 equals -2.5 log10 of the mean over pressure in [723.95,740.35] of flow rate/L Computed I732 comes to 0.21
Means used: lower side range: 15.2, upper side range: 16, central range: 12.9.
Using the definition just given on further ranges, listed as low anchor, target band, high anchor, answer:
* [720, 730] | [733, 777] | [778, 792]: -0.16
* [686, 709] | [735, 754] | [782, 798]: 0.00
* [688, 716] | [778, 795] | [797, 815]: -0.13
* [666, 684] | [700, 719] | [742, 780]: 0.14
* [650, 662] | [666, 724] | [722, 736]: -0.19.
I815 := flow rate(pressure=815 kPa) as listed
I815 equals 13.18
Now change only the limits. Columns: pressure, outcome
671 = 17.02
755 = 16.17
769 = 15.91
